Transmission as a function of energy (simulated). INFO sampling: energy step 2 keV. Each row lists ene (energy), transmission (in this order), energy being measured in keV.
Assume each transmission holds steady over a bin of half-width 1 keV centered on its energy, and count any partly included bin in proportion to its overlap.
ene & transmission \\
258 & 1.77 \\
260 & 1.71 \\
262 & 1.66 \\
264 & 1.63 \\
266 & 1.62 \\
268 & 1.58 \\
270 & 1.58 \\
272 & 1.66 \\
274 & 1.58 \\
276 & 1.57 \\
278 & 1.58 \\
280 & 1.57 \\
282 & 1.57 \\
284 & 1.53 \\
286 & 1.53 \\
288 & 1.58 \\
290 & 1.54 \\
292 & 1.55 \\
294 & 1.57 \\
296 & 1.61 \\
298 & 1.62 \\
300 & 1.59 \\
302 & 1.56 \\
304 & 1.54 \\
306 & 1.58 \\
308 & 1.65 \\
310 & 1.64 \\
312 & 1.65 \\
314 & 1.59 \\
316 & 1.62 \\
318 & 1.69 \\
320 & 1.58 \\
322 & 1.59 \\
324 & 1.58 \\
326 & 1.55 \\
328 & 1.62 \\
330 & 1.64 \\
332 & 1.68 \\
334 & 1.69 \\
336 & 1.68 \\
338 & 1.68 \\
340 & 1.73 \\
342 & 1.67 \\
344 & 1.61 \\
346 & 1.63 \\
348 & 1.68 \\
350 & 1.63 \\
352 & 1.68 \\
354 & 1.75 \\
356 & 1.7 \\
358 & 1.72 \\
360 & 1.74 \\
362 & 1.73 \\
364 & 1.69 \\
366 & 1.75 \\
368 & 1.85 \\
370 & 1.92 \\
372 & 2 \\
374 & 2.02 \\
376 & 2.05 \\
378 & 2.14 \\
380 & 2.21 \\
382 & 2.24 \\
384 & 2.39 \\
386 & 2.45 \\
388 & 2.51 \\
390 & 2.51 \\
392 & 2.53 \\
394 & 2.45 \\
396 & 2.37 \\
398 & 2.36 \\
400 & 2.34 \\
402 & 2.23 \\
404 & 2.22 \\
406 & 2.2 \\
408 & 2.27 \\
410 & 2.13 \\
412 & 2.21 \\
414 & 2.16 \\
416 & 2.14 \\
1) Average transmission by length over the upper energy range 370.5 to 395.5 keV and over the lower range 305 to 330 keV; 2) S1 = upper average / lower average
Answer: 1.4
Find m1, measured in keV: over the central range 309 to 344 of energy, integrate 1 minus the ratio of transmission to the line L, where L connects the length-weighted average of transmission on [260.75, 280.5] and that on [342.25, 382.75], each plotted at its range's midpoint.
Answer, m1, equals 2.1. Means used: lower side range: 1.61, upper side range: 1.83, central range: 1.64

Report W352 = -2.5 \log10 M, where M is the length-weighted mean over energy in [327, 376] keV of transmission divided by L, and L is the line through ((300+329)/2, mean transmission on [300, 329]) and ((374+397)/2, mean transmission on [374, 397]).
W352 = 0.14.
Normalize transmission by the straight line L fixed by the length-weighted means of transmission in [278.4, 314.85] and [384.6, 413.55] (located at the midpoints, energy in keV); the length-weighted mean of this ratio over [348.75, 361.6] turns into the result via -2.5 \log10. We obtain 0.18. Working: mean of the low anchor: 1.58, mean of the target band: 1.7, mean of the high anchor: 2.34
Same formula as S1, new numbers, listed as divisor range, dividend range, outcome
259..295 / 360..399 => 1.36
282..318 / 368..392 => 1.40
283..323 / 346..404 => 1.29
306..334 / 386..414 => 1.44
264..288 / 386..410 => 1.49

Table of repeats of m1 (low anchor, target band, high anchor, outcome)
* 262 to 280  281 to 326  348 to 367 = 1.5 keV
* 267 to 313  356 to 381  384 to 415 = 2.7 keV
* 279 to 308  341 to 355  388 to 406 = 2.3 keV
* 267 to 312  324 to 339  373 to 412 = 1.8 keV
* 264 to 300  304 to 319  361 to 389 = 0.9 keV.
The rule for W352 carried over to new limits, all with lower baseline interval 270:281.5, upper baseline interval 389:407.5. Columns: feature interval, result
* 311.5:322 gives 0.141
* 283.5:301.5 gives 0.083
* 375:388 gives -0.007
